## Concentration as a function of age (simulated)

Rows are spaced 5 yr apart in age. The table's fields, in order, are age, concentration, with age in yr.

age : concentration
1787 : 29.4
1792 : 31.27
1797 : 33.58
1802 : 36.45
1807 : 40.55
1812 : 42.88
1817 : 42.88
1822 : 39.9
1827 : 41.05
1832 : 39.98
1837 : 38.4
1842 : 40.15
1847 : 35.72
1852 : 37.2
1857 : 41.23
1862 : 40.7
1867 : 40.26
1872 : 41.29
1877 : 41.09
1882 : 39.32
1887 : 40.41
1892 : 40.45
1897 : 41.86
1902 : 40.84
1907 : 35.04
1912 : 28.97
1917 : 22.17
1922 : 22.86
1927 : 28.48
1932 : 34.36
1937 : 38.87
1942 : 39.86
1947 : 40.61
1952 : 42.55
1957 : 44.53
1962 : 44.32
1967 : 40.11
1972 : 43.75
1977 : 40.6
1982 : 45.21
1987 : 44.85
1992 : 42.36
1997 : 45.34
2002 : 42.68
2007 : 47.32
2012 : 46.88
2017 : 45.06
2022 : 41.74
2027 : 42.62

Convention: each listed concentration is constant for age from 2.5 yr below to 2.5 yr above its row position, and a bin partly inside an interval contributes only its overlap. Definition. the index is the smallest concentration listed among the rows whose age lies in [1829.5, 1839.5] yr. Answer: 38.4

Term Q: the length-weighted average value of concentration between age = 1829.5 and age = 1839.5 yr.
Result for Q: 39.2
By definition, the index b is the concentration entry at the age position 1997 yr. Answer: 45.34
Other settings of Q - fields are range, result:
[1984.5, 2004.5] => 43.8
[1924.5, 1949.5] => 36.4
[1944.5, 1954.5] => 41.6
